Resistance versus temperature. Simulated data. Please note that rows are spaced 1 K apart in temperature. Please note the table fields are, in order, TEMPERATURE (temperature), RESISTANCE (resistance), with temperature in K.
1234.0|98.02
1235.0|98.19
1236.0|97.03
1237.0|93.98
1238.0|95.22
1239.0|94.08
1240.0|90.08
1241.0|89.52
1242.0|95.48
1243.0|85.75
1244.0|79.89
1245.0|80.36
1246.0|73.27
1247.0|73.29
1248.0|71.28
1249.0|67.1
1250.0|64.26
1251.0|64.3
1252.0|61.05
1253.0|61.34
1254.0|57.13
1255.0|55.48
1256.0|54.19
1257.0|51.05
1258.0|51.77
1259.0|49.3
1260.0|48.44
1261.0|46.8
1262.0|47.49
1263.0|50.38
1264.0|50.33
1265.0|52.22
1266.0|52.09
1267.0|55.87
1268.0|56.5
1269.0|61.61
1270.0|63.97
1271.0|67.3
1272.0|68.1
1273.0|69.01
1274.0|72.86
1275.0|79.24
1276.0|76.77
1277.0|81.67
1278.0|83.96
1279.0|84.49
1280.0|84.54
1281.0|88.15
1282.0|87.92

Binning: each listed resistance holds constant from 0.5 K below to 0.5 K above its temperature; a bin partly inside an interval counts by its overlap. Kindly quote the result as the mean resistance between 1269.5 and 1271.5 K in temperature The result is 65.6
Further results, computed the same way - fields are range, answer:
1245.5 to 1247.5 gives 73.3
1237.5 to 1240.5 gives 93.1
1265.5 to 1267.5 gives 54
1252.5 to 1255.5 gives 58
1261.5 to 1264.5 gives 49.4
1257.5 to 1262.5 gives 48.8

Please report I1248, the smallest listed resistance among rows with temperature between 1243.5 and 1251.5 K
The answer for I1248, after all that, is 64.26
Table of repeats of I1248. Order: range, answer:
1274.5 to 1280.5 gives 76.77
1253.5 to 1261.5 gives 46.8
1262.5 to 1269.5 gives 50.33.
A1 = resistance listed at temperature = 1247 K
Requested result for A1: 73.29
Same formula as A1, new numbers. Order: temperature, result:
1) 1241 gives 89.52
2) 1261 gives 46.8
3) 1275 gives 79.24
